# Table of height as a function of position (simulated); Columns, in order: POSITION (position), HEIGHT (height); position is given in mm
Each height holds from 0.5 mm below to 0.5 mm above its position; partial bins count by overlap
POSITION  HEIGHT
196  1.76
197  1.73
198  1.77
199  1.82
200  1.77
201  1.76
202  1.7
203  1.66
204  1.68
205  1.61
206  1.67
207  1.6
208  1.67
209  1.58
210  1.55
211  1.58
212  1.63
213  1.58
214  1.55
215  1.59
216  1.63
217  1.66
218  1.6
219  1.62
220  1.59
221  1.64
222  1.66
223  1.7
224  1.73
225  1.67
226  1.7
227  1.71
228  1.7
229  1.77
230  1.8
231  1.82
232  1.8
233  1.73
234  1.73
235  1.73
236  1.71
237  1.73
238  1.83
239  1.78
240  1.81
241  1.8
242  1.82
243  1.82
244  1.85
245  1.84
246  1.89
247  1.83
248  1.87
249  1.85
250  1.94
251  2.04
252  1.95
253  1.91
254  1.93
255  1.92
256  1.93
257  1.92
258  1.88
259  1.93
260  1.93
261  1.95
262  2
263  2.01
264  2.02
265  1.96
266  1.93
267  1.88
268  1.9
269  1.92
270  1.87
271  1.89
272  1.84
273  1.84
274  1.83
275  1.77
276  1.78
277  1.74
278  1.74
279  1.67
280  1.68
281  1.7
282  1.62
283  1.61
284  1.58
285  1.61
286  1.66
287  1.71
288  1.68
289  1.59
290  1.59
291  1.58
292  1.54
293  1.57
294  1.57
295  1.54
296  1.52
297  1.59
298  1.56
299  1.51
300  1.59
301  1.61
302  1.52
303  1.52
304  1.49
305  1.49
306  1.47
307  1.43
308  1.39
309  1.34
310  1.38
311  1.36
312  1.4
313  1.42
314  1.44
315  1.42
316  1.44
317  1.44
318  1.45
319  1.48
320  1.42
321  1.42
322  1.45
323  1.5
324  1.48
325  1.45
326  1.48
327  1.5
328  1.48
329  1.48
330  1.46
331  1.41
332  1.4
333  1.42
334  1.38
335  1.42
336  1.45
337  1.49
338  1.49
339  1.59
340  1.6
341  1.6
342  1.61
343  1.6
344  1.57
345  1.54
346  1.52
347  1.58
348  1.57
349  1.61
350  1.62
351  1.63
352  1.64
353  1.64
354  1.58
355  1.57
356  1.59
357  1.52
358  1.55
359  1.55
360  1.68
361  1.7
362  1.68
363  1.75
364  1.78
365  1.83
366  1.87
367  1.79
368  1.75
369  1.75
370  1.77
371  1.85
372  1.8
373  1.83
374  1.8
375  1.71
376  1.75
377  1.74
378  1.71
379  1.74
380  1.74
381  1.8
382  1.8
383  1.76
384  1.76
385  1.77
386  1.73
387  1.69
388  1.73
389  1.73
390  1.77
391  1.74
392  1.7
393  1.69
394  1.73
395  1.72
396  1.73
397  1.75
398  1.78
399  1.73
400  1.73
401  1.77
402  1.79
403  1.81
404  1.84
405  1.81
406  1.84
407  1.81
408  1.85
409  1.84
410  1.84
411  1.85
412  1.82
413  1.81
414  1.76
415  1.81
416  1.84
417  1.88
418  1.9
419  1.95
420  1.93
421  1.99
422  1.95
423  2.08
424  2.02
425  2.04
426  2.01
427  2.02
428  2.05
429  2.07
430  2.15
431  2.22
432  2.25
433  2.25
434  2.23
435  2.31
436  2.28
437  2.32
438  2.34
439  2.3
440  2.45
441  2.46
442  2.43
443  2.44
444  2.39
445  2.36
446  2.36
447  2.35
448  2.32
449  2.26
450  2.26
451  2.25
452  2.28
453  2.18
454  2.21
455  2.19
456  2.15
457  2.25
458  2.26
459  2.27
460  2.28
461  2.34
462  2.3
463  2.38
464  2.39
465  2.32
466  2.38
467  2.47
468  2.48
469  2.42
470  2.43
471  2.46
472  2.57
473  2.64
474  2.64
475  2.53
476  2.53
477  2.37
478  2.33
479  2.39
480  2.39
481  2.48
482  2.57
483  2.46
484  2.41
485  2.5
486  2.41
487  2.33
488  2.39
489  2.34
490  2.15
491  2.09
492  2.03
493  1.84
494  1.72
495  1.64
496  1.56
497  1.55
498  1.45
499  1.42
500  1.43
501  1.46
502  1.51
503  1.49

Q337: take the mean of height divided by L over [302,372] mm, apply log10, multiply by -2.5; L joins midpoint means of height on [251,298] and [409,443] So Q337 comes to 0.23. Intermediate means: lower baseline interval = 1.78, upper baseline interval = 2.08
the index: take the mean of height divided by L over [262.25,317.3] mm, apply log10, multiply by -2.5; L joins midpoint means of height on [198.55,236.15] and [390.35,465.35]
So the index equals 0.11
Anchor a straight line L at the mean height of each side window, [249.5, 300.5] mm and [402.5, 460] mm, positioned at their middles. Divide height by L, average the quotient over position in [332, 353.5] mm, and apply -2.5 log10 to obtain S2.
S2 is 0.23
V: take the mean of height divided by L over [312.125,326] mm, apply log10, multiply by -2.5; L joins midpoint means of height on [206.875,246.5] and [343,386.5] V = 0.17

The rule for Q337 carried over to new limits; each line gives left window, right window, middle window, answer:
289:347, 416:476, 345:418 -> 0.081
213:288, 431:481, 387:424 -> 0.217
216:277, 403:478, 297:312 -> 0.292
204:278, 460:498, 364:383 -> 0.163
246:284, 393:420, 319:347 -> 0.226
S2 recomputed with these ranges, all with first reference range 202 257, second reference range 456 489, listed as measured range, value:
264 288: 0.06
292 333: 0.32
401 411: 0.22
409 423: 0.20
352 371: 0.24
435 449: -0.02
